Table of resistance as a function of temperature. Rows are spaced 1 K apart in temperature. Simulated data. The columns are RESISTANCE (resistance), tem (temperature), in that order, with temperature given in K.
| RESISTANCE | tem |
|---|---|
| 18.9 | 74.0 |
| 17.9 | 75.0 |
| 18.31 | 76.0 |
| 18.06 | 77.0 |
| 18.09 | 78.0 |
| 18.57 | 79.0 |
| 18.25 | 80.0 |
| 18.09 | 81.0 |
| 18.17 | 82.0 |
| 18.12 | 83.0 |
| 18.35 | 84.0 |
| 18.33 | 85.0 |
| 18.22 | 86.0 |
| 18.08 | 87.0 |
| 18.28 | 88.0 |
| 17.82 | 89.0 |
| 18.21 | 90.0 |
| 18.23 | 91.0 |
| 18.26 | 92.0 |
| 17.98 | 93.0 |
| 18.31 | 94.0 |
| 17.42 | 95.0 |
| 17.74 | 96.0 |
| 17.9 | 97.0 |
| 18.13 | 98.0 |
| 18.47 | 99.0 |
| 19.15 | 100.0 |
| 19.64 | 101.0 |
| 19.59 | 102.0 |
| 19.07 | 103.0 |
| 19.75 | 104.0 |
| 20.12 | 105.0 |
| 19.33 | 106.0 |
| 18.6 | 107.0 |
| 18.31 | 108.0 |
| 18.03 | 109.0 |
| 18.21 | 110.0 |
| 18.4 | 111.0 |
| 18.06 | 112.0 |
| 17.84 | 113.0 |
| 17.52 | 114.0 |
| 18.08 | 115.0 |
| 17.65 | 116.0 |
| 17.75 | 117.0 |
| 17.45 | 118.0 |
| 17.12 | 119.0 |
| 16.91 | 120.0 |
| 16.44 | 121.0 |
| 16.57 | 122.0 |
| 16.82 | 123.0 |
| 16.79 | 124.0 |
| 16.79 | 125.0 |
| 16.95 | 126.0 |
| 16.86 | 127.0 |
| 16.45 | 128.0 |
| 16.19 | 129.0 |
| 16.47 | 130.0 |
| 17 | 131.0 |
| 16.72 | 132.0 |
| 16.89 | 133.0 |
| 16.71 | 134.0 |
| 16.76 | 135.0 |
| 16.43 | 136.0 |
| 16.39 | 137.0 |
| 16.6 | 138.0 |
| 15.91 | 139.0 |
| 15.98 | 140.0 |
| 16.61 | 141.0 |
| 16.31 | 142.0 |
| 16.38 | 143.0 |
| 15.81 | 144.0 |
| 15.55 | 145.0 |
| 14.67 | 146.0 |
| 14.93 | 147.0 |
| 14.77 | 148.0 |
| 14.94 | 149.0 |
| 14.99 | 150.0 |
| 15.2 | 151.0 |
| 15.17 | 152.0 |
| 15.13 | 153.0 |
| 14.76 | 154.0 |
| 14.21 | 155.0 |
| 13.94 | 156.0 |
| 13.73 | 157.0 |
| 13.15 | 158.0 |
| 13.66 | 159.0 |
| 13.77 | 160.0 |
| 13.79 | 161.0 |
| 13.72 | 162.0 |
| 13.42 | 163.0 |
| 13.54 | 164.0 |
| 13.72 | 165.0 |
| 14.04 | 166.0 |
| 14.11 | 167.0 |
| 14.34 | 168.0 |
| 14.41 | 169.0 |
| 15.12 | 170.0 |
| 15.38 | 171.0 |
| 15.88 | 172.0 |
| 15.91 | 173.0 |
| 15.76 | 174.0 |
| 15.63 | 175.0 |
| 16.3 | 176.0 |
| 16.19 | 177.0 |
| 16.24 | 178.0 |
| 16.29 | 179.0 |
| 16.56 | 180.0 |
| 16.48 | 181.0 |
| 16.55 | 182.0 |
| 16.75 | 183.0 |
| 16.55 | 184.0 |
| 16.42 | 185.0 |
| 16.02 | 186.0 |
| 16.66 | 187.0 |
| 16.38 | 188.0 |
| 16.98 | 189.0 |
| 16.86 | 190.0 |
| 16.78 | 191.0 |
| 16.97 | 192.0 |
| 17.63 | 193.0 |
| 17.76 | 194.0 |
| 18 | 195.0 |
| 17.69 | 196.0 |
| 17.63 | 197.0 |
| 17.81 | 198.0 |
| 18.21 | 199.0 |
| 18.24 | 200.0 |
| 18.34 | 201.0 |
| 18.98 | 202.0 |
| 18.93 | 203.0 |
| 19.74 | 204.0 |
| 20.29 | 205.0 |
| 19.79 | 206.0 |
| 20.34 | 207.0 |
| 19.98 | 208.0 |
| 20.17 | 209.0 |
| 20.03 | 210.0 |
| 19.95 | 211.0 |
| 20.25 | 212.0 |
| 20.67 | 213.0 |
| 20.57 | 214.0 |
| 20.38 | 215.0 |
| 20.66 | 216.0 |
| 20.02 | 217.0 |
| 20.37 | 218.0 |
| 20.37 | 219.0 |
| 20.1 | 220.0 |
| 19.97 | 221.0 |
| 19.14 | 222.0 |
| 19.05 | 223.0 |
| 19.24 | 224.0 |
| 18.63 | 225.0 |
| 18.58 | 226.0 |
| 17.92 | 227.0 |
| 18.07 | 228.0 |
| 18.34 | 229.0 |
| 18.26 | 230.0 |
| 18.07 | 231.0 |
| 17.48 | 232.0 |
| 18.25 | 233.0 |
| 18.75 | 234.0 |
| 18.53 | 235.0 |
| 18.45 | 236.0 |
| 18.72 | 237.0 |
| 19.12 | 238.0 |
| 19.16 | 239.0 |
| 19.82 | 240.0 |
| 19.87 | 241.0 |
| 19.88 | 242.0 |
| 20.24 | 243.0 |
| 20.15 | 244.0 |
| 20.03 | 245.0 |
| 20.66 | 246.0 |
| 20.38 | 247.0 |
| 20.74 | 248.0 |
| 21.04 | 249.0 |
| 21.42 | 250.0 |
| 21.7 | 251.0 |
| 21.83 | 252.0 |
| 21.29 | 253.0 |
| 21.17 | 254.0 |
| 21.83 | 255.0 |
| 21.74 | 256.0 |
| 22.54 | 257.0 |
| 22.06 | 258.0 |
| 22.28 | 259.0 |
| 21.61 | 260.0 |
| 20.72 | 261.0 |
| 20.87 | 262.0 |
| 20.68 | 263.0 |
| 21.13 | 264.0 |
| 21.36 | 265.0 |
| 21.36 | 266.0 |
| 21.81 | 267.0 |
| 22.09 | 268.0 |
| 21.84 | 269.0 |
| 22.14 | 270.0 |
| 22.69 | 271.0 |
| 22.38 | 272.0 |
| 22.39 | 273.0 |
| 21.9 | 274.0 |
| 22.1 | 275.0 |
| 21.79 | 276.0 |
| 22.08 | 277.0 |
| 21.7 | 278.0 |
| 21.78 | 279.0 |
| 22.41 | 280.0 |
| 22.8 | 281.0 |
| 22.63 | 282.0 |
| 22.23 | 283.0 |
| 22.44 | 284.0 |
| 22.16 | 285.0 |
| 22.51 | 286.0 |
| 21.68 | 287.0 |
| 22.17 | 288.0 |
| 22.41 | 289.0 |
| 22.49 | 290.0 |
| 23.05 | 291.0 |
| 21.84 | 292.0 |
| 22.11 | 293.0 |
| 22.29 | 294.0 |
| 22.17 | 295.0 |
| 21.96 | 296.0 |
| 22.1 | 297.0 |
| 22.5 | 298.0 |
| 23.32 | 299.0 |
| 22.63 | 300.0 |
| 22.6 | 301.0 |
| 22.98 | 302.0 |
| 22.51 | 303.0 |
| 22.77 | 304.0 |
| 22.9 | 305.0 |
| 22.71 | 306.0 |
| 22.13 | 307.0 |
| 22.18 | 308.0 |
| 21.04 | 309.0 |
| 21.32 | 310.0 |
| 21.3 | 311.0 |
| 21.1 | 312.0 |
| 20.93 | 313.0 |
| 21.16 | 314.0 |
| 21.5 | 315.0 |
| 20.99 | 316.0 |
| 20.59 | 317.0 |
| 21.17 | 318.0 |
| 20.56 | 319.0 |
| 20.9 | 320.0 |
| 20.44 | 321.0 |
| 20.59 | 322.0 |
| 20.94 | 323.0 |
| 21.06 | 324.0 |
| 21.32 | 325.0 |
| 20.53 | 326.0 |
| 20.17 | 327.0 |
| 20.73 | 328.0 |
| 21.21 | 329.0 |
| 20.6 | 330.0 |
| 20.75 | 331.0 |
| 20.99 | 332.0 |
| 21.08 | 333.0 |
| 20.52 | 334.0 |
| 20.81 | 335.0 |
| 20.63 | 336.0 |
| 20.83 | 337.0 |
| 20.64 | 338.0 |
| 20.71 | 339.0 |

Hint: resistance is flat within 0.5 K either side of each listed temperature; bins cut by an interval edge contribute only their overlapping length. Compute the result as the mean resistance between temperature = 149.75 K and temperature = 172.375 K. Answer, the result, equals 14.3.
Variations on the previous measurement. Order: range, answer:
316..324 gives 20.8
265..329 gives 21.8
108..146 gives 16.9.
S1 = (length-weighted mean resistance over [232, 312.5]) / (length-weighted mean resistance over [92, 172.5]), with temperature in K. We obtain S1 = 1.31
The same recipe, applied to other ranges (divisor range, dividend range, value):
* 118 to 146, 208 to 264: 1.21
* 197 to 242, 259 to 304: 1.15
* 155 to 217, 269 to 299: 1.32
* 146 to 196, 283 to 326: 1.41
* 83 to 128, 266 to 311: 1.23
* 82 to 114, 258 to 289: 1.19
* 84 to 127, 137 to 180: 0.83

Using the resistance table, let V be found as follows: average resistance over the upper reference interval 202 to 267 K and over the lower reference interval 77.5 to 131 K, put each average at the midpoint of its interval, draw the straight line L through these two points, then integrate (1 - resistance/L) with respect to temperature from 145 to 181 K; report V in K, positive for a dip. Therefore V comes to 7.80 K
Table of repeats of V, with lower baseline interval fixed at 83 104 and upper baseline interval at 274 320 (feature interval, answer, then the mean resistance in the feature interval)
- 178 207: 3.7 K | 17.6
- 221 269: 2.2 K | 20.1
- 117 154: 5.6 K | 16.2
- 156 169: 3.9 K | 13.8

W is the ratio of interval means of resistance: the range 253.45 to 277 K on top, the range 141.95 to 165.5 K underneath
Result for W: 1.50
